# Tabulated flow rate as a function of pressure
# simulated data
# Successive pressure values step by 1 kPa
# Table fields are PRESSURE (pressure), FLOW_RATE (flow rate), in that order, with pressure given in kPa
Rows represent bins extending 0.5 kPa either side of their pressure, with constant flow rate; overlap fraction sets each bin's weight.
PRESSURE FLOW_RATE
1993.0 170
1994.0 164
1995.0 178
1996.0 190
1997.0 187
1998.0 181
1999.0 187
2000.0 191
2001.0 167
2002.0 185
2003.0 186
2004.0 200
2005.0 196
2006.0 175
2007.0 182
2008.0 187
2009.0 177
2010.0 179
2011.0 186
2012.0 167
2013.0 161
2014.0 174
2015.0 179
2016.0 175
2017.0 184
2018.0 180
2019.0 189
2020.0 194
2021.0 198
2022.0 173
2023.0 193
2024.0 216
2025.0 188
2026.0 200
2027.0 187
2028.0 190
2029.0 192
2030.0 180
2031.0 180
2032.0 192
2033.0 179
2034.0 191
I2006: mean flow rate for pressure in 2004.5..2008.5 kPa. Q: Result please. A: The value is 185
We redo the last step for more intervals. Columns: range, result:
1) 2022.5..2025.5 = 199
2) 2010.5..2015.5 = 173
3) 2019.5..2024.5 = 195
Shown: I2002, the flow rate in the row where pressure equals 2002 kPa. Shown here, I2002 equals 185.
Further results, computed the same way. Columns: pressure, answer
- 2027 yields 187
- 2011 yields 186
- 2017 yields 184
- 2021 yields 198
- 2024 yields 216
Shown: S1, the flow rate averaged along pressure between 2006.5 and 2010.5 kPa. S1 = 181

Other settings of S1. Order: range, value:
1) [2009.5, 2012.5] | 177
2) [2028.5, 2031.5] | 184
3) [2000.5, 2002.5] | 176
